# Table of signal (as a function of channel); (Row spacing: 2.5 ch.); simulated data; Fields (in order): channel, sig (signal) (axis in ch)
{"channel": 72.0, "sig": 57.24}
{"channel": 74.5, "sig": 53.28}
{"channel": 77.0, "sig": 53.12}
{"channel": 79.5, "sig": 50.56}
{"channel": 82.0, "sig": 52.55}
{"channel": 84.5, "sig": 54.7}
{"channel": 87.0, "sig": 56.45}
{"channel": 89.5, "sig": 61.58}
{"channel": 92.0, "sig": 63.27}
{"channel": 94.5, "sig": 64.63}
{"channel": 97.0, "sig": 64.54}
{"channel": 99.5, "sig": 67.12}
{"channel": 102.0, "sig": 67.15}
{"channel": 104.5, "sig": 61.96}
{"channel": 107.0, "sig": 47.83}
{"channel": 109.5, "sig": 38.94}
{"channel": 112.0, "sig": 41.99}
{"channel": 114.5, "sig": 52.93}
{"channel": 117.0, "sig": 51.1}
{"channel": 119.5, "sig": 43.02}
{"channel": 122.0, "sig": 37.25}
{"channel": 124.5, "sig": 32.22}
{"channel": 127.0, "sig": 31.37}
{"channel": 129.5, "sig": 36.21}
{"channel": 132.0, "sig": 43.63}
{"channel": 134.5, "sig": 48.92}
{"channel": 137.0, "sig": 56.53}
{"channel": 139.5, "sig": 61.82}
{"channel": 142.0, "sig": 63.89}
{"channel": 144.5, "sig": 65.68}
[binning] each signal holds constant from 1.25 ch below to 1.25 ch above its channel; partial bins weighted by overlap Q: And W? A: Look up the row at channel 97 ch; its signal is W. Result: 64.54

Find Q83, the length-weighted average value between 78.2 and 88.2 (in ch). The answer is 53.5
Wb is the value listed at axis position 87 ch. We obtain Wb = 56.45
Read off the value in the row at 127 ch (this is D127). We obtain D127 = 31.37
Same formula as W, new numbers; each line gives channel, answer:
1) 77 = 53.12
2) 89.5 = 61.58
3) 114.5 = 52.93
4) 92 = 63.27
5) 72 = 57.24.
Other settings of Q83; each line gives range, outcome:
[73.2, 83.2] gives 52.4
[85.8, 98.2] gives 62.1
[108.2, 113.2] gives 40.5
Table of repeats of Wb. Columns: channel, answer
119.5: 43.02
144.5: 65.68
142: 63.89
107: 47.83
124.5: 32.22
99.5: 67.12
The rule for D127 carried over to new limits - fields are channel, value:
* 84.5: 54.7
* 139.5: 61.82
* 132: 43.63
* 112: 41.99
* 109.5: 38.94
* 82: 52.55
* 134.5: 48.92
